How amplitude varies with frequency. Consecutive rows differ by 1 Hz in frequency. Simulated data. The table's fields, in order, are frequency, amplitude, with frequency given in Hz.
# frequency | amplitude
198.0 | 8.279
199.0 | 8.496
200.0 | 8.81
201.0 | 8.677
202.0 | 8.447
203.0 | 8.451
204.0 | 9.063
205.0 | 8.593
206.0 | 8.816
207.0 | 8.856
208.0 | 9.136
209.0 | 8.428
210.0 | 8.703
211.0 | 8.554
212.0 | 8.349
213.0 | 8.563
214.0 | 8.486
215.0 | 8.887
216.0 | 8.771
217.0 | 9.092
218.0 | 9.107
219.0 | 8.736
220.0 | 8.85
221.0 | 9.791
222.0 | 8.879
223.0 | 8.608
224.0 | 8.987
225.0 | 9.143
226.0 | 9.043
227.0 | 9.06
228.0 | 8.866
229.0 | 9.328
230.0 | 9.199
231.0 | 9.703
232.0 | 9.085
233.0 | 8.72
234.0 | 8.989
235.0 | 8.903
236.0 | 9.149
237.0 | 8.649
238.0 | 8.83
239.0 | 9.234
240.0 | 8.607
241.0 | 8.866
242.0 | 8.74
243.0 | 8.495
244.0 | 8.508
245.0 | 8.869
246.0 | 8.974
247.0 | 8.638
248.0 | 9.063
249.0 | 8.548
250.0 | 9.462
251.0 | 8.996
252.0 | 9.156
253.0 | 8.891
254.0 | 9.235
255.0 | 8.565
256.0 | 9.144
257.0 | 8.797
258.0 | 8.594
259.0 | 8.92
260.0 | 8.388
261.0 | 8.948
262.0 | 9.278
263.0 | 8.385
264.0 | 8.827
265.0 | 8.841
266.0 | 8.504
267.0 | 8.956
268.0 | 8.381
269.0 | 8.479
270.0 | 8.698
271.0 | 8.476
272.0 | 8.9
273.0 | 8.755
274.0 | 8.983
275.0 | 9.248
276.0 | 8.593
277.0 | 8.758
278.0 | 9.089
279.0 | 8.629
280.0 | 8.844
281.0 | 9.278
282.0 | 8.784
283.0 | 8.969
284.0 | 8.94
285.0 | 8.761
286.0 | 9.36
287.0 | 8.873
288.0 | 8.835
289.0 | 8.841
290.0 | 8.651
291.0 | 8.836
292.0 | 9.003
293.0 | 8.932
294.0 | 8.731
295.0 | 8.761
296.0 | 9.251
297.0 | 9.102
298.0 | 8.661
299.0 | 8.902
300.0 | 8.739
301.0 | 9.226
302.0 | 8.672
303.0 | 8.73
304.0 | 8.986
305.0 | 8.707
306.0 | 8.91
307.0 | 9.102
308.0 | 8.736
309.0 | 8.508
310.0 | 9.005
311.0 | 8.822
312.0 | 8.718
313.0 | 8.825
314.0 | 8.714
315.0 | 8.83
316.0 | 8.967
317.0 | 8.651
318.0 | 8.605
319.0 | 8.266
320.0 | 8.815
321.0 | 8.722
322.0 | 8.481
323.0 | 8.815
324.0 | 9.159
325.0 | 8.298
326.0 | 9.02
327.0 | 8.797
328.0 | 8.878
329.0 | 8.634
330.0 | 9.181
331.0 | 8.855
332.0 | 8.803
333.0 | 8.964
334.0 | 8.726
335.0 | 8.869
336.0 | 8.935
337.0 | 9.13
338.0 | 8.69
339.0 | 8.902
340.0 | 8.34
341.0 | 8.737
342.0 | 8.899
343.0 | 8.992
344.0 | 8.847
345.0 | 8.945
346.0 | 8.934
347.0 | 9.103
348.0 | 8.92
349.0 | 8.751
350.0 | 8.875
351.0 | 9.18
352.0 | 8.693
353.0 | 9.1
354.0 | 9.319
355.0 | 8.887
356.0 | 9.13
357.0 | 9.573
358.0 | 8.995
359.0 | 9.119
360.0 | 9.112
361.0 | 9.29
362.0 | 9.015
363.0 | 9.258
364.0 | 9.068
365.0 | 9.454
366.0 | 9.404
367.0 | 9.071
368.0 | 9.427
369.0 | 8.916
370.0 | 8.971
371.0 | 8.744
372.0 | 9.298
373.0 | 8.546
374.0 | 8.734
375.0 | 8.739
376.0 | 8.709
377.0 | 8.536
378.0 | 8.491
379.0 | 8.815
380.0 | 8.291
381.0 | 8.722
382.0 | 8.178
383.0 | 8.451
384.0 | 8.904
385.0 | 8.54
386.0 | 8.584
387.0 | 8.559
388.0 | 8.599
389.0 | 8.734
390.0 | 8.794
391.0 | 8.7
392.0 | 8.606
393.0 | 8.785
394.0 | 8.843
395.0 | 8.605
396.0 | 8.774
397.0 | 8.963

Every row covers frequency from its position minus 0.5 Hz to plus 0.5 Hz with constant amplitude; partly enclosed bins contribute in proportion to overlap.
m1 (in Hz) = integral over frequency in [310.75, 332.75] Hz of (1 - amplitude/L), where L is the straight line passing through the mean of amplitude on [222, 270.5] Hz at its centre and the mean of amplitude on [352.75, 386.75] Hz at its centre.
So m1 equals 0.3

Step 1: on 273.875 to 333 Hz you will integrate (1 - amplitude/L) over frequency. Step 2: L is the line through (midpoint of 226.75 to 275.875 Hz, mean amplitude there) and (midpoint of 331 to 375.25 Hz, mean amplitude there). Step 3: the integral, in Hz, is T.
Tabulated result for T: 0.6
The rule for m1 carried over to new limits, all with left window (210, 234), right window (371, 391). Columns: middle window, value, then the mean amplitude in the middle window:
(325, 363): -1.00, 8.95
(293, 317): -0.17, 8.85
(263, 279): 0.19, 8.75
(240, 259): 0.07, 8.86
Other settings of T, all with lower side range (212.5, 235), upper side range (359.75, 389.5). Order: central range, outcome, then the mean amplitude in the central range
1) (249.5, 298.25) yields 0.4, 8.86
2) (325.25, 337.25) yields 0.0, 8.88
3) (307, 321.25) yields 0.3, 8.74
